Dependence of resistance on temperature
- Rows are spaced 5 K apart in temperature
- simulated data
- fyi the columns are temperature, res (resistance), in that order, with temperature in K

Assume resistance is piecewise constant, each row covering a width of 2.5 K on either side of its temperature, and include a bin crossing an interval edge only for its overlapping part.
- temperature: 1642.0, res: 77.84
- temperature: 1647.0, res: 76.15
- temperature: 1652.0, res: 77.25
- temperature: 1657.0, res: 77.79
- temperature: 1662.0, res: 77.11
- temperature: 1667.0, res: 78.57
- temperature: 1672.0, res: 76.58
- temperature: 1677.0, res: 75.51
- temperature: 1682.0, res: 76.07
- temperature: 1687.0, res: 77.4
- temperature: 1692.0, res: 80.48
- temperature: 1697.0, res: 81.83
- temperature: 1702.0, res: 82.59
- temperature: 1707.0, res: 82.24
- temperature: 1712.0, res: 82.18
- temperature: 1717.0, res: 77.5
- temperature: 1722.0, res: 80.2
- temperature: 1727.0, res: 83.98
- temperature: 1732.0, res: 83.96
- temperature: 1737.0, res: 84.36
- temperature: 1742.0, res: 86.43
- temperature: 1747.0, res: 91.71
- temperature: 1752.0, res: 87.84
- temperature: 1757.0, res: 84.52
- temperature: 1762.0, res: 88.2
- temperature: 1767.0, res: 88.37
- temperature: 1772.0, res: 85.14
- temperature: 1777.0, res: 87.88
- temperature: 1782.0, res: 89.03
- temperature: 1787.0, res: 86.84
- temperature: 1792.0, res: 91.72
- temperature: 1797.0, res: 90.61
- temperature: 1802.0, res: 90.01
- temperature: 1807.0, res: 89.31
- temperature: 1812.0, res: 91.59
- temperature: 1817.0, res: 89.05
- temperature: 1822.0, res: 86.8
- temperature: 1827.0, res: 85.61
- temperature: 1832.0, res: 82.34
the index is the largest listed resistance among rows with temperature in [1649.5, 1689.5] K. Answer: 78.57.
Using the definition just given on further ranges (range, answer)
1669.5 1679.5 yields 76.58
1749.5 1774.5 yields 88.37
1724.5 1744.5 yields 86.43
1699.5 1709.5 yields 82.59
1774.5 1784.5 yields 89.03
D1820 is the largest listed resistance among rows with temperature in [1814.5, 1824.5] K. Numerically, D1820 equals 89.05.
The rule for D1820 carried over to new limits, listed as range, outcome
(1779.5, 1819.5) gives 91.72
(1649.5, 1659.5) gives 77.79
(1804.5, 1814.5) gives 91.59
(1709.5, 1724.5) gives 82.18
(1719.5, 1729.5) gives 83.98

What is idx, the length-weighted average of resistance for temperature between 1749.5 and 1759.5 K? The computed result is 86.2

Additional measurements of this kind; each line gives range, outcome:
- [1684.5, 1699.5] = 79.9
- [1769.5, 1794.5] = 88.1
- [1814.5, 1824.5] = 87.9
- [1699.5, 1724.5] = 80.9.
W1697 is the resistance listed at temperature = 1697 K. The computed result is 81.83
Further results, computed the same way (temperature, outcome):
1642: 77.84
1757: 84.52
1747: 91.71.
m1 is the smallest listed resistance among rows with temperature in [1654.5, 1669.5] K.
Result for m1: 77.11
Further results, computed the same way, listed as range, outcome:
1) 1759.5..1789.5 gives 85.14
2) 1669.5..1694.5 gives 75.51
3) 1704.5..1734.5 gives 77.5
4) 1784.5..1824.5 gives 86.8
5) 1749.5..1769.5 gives 84.52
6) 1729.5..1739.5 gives 83.96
